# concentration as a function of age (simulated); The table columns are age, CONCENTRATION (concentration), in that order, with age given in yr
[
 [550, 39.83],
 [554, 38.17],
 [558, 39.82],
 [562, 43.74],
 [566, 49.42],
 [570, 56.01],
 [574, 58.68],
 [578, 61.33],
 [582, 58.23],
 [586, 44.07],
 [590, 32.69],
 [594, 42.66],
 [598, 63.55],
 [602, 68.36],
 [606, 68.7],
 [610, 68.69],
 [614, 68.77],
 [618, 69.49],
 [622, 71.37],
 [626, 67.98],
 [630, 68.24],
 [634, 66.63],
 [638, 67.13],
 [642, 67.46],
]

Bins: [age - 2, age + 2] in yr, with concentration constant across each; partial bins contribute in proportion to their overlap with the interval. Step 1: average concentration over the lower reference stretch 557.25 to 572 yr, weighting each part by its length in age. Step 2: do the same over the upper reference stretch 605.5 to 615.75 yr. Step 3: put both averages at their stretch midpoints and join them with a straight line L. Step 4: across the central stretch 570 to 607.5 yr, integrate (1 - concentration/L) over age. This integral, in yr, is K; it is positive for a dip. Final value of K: 2.1 yr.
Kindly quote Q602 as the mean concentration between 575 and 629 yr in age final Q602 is 60.6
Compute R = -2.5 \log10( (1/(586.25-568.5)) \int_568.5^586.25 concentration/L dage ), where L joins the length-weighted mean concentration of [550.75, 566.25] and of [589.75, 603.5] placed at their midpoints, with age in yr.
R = -0.19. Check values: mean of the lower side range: 41.8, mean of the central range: 56.8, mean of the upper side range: 53.6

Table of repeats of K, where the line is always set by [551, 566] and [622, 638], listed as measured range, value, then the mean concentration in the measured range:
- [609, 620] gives -1.2 yr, 69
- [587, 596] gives 2.6 yr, 38.4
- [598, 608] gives -1.6 yr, 67.5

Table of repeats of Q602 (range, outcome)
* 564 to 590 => 52.9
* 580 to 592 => 45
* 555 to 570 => 45.5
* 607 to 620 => 69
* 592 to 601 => 54.8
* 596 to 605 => 66.3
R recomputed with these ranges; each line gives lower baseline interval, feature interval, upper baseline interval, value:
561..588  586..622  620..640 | 0.03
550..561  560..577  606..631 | -0.15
